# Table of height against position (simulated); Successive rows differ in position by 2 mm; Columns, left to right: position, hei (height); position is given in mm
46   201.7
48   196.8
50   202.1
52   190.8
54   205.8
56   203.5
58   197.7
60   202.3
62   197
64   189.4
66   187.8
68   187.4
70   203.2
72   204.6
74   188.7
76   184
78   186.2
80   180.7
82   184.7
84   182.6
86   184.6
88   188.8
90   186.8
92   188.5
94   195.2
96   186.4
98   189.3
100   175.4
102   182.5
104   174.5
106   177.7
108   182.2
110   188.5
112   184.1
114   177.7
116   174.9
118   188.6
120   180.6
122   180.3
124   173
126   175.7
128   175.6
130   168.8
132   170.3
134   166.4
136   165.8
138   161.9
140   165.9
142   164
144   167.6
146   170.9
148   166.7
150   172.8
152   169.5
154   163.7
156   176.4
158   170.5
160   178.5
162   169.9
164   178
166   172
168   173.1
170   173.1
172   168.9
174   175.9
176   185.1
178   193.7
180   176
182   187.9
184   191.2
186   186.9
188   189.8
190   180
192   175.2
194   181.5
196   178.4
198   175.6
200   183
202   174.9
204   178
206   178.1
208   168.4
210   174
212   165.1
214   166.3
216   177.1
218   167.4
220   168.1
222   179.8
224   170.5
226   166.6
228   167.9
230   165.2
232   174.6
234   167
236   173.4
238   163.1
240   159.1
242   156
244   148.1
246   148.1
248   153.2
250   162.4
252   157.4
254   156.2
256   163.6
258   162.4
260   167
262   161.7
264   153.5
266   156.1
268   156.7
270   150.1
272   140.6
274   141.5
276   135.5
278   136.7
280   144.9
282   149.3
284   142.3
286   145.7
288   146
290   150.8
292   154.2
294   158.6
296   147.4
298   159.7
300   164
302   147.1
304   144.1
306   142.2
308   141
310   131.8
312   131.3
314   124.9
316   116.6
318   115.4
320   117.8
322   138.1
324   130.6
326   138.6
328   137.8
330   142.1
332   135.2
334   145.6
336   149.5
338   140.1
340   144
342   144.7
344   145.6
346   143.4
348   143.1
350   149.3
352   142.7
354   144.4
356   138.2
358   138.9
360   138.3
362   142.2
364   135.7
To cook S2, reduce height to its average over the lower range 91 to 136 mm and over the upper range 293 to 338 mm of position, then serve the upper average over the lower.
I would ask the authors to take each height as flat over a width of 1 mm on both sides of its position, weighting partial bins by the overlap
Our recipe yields 0.77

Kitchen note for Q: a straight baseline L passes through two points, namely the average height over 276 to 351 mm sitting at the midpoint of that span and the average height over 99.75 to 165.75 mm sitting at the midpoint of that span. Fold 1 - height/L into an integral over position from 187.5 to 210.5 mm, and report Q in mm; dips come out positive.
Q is -2.3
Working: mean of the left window 174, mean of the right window 142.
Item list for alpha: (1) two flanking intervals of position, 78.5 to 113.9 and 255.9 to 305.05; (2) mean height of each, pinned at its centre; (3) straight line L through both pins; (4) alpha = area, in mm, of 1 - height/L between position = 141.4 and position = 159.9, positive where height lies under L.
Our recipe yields 0.5 mm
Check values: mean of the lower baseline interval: 184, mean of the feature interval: 170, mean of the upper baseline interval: 151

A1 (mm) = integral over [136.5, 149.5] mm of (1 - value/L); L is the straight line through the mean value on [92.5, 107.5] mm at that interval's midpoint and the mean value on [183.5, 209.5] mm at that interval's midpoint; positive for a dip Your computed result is 1.09 mm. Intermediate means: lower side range 183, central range 166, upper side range 180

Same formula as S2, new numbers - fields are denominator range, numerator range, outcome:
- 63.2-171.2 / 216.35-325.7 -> 0.85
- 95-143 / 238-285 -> 0.87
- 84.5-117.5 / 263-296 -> 0.80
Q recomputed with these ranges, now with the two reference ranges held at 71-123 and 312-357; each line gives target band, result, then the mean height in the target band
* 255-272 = -0.7 mm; 158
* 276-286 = 0.4 mm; 143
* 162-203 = -3.0 mm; 180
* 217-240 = -1.5 mm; 169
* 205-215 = -0.5 mm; 170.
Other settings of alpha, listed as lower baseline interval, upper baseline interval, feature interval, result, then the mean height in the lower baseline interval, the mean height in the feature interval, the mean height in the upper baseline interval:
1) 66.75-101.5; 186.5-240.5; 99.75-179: 3.1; 188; 175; 173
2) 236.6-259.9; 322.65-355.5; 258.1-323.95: 2.8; 158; 144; 142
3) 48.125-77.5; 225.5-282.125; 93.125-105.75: 0.3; 196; 183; 157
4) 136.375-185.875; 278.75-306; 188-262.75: -2.8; 174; 168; 150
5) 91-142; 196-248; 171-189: -1.2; 178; 184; 169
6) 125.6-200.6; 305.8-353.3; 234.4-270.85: -0.9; 175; 158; 137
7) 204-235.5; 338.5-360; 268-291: 2.0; 171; 144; 143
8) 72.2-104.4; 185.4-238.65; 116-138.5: 1.0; 186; 174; 174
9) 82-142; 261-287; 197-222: -2.1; 179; 173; 147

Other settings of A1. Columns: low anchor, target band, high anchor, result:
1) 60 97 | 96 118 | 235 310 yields 0.3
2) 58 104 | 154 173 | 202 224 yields 0.6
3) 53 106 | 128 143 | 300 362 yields 1.0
